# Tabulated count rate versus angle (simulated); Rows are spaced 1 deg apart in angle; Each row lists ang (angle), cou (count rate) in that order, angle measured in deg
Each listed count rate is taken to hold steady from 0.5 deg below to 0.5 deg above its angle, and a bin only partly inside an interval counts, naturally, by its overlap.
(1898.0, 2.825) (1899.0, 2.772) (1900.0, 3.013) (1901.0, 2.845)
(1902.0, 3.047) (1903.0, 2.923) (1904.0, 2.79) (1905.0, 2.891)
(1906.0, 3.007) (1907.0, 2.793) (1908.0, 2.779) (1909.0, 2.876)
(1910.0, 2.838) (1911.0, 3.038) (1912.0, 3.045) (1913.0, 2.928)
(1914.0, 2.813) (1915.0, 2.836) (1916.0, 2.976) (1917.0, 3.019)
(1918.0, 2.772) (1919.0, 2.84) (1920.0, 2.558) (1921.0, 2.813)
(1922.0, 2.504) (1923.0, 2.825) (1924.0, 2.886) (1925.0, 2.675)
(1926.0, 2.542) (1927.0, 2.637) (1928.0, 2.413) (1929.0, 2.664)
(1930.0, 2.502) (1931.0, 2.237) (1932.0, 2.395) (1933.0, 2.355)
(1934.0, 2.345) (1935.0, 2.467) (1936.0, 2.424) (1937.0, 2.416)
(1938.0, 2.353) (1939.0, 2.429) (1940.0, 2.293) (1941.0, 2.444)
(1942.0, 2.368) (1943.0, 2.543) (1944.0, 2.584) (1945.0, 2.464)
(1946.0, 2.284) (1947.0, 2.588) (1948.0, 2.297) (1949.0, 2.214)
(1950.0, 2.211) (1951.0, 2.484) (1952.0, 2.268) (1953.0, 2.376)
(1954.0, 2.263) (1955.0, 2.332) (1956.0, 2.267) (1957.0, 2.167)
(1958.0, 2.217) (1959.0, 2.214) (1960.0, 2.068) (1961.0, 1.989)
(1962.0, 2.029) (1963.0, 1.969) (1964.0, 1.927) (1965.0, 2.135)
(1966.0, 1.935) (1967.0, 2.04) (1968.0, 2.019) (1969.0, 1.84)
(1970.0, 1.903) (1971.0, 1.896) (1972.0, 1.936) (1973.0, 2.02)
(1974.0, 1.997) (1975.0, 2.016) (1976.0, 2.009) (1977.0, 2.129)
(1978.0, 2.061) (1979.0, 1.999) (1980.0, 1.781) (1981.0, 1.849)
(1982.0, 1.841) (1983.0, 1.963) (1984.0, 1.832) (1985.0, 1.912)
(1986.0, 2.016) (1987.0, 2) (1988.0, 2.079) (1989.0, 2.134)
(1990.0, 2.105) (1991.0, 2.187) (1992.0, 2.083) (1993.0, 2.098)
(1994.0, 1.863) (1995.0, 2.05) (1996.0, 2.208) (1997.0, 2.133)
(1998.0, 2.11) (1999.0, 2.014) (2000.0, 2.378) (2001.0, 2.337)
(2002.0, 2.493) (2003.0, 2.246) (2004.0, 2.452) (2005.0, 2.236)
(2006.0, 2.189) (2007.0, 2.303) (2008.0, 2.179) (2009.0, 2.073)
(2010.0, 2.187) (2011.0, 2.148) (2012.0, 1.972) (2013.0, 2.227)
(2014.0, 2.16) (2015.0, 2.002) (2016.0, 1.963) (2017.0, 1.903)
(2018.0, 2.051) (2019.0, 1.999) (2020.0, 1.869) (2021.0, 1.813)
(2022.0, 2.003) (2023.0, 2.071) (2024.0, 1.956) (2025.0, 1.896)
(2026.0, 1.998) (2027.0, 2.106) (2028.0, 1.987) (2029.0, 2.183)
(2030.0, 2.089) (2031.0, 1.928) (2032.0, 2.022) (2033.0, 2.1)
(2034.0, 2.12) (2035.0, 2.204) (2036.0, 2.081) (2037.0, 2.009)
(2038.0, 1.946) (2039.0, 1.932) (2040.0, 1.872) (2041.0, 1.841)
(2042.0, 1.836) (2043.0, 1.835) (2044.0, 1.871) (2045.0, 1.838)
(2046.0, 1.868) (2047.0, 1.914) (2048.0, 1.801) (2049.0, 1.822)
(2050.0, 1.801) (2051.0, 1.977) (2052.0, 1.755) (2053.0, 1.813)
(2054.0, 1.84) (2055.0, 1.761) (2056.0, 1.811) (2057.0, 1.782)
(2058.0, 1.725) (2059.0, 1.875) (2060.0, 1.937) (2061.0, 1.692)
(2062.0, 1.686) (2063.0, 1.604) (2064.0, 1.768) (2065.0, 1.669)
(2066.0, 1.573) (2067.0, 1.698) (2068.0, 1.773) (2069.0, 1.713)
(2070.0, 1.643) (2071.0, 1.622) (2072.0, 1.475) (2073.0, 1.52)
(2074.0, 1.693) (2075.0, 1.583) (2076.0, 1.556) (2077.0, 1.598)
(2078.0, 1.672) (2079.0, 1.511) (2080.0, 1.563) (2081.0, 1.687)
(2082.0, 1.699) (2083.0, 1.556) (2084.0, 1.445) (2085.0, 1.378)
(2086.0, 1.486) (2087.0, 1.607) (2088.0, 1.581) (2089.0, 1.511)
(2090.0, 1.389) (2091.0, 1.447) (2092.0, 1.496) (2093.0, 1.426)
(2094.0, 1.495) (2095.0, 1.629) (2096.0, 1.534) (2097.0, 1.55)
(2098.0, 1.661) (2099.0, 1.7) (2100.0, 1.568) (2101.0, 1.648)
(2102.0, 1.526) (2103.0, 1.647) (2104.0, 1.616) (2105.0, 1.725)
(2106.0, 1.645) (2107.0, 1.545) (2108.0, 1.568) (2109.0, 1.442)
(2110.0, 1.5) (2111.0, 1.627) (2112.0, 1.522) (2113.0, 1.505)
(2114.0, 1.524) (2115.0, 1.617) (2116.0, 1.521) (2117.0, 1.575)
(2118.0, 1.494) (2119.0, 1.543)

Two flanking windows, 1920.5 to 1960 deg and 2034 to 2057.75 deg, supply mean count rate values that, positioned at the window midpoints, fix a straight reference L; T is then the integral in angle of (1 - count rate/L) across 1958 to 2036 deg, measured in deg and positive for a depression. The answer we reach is 2.6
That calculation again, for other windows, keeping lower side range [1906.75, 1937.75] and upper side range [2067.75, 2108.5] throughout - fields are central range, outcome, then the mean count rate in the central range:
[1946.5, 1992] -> 5.6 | 2.08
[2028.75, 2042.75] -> -0.6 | 2.01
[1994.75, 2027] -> -0.3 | 2.11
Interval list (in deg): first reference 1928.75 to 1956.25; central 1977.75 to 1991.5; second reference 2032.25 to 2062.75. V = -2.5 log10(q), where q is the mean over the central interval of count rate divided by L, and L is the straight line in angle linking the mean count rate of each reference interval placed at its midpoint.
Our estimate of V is 0.10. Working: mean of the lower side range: 2.39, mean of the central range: 1.98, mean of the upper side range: 1.88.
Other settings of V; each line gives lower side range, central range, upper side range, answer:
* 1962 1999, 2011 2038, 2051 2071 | -0.093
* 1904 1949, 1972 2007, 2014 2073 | 0.067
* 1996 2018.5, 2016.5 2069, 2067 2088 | -0.007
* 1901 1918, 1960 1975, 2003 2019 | 0.239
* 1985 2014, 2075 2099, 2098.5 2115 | 0.095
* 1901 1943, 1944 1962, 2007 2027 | 0.087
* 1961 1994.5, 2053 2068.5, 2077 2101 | -0.055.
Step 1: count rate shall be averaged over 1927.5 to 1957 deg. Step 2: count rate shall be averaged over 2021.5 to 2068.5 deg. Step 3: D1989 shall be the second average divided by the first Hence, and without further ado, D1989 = 0.8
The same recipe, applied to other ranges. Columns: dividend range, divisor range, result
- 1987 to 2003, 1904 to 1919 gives 0.74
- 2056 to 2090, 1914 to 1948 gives 0.64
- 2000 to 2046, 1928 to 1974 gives 0.92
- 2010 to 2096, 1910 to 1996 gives 0.78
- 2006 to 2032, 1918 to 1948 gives 0.81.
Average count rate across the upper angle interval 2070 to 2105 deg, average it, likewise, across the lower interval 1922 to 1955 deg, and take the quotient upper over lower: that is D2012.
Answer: 0.6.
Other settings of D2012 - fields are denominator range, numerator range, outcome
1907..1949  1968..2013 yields 0.80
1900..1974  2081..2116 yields 0.63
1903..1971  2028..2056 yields 0.78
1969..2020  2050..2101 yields 0.79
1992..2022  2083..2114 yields 0.73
